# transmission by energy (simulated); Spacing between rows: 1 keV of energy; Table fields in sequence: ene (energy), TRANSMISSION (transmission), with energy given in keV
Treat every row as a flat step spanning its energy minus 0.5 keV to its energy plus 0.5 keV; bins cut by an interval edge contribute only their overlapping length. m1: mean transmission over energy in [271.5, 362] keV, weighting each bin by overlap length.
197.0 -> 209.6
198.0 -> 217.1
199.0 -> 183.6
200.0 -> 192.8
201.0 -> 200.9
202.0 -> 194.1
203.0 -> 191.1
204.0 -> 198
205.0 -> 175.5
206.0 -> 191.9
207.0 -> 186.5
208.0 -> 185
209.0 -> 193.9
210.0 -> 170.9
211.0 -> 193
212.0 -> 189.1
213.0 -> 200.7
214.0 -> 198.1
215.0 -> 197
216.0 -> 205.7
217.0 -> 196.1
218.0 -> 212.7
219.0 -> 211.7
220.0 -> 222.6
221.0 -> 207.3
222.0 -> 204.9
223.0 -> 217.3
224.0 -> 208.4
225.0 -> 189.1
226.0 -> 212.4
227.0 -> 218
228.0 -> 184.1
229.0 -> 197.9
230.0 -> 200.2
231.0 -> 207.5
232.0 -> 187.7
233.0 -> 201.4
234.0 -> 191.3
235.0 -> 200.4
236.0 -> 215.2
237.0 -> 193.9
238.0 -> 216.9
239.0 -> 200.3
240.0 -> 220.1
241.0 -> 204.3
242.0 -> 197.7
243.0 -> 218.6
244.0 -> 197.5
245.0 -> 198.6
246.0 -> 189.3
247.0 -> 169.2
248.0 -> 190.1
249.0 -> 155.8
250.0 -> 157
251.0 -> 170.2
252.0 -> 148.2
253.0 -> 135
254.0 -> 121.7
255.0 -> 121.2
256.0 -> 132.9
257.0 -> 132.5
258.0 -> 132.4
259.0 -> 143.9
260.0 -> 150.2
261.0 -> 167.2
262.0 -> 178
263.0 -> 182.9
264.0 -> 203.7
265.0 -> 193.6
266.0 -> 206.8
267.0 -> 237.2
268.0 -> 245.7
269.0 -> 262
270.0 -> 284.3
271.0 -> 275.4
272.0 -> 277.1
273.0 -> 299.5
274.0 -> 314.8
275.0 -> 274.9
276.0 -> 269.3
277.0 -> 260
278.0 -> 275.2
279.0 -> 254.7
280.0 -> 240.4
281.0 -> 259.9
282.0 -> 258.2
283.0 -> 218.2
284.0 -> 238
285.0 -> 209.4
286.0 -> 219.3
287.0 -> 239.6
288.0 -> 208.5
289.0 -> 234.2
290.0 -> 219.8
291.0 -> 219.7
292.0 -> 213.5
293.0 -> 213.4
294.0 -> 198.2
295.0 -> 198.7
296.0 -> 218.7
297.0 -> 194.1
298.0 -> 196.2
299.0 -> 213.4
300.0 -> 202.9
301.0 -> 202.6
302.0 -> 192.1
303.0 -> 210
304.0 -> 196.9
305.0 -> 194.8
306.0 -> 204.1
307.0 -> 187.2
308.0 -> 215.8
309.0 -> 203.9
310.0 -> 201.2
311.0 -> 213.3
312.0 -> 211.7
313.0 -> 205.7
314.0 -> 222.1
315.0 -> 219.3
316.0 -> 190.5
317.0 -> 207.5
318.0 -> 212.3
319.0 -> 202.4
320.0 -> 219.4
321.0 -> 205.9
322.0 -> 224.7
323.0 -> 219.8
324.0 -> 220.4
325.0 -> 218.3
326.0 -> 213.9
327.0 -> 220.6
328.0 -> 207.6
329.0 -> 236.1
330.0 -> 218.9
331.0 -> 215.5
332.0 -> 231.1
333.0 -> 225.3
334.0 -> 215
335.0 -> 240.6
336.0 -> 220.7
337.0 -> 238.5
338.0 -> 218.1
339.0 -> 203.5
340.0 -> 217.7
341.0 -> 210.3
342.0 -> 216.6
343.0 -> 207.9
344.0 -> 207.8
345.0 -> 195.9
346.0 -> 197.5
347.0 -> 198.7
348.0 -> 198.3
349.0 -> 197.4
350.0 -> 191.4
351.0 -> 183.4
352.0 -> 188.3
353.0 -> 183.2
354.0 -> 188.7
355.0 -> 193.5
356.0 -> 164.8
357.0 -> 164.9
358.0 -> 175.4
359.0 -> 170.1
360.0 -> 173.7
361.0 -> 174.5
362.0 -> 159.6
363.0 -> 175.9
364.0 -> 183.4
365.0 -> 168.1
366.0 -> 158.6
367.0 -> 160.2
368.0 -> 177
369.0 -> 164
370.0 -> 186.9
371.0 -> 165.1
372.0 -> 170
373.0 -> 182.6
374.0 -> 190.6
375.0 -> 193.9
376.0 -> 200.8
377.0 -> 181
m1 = 215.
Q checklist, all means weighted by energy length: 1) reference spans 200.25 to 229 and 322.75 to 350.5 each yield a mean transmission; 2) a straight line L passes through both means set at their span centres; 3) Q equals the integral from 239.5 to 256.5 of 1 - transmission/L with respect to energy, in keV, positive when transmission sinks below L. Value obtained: 2.6 keV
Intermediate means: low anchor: 198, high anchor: 214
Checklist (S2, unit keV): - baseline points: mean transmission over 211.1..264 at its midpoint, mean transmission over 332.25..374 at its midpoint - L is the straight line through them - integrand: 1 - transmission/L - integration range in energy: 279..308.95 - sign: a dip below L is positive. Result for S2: -4.2 keV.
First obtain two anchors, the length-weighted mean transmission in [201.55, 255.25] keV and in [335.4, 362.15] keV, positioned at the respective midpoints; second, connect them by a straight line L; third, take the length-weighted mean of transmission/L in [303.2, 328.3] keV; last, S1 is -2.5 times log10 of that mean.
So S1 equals -0.08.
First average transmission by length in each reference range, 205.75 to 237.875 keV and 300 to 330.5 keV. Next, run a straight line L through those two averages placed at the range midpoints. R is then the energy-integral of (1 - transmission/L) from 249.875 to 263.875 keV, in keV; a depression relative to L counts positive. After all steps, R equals 3.7 keV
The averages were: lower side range 200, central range 149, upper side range 210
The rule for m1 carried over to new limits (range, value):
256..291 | 227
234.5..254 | 187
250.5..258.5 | 137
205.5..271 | 192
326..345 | 219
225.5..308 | 207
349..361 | 180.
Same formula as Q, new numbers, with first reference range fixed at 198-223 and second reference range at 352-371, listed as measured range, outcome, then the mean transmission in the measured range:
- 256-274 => -2.2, 211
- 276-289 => -3.9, 241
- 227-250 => -0.5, 197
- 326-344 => -4.3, 220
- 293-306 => -1.3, 202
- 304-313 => -1.1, 204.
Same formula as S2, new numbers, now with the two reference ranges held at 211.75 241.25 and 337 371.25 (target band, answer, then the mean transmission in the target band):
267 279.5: -4.76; 273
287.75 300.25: -0.99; 210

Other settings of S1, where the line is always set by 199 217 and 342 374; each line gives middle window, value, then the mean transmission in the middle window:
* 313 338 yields -0.19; 218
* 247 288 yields -0.12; 210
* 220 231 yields -0.08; 205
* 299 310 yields -0.09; 202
